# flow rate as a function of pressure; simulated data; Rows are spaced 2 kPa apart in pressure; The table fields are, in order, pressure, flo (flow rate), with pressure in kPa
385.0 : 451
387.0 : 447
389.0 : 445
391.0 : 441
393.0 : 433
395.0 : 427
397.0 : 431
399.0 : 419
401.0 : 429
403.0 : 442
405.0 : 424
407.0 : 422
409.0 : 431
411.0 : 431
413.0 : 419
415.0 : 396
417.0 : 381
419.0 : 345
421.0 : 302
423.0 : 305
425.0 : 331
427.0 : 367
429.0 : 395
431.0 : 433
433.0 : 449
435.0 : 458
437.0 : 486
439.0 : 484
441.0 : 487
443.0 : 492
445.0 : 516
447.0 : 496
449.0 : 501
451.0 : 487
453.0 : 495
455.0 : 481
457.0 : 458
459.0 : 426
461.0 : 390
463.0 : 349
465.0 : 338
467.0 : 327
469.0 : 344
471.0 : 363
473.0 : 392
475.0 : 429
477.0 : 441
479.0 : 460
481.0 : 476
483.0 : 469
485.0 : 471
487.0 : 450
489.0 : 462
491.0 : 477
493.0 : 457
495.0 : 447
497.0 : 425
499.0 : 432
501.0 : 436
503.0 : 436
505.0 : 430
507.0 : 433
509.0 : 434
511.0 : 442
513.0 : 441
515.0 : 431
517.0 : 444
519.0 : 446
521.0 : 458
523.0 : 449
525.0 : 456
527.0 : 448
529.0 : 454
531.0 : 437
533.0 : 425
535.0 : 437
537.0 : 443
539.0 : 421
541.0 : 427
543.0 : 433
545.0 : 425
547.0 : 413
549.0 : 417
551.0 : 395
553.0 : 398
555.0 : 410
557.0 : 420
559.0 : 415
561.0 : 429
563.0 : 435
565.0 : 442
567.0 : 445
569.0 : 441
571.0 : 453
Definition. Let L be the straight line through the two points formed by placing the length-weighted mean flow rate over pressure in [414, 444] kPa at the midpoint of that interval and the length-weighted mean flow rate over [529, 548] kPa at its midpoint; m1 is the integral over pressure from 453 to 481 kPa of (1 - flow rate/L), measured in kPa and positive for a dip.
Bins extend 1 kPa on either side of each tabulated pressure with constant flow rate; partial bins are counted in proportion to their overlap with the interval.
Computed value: 0.63 kPa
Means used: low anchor 407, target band 406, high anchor 430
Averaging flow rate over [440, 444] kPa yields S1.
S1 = 490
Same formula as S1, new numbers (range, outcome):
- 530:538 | 436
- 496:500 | 428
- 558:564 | 426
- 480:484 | 472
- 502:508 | 433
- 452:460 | 465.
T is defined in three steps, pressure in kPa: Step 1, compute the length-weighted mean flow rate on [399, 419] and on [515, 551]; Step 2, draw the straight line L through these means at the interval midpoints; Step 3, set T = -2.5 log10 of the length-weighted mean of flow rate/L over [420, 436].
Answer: 0.106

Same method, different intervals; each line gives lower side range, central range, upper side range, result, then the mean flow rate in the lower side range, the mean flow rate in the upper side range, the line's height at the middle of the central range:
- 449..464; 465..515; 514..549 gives 0.028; 445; 437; 442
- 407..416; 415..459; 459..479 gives -0.086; 420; 382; 403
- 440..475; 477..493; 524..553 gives -0.081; 432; 430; 431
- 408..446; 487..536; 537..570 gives -0.056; 416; 423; 421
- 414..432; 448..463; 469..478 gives -0.180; 362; 399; 386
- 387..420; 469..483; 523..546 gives 0.015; 421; 437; 430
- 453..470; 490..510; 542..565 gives -0.092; 395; 418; 405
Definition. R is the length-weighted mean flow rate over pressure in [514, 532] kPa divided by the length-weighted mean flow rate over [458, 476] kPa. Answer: 1.2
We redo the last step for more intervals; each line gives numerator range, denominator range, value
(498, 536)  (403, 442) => 1.08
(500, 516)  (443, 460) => 0.90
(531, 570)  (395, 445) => 1.02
